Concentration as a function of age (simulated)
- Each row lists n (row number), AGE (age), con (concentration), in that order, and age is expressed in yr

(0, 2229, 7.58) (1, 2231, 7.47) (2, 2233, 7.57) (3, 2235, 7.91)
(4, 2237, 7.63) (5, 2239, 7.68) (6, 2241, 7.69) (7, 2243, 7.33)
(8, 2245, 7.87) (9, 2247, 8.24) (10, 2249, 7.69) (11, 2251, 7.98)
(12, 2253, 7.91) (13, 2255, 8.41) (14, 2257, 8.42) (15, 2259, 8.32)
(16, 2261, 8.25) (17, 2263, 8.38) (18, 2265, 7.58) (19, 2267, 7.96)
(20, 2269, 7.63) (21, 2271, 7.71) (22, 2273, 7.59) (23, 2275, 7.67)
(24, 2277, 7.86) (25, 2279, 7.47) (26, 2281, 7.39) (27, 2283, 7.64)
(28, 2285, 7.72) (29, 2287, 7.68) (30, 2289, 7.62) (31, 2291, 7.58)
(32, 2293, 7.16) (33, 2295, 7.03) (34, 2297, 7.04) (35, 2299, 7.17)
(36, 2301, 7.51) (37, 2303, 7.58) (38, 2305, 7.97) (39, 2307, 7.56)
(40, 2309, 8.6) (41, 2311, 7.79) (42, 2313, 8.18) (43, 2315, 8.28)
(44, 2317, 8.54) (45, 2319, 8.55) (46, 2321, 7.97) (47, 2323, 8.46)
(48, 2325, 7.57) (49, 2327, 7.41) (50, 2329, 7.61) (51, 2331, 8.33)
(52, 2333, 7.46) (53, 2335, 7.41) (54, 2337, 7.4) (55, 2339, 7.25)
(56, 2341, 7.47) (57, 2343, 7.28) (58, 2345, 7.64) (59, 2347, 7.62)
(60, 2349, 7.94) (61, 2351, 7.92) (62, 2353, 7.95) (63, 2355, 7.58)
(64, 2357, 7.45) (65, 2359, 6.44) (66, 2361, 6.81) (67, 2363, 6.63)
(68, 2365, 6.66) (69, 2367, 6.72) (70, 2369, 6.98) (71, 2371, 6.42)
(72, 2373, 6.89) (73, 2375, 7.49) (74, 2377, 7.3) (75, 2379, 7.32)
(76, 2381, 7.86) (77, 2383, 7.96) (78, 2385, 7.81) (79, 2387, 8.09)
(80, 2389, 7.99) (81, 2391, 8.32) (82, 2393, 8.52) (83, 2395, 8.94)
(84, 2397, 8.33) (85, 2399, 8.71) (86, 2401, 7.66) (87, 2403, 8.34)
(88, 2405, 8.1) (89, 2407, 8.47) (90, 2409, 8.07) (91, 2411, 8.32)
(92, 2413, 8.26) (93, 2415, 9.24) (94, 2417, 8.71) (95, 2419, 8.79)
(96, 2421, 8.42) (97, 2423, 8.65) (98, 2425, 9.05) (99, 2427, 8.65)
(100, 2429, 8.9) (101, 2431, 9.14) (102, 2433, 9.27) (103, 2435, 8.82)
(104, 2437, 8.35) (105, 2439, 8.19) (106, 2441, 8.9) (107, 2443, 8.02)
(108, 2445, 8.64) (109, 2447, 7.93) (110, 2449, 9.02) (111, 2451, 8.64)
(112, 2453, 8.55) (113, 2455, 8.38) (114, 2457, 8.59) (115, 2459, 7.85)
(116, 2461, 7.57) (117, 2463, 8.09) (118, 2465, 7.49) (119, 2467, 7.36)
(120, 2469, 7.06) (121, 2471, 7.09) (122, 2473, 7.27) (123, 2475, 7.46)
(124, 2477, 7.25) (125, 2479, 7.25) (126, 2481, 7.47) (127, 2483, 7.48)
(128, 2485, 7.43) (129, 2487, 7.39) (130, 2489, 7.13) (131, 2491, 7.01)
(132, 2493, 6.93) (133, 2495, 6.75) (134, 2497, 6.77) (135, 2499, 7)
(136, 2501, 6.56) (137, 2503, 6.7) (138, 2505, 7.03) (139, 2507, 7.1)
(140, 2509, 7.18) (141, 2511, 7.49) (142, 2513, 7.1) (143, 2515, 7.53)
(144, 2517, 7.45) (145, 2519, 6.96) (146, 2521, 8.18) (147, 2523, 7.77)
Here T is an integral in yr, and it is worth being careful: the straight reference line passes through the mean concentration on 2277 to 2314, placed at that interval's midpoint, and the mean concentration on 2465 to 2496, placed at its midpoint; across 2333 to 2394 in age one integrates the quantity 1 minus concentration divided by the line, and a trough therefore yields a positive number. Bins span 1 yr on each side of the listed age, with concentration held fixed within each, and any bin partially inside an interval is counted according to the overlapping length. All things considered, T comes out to 0.2 yr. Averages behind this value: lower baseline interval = 7.6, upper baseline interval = 7.23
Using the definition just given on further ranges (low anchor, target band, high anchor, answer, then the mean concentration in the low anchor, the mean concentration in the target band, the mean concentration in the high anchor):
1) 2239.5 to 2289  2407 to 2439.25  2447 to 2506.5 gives -4.8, 7.84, 8.68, 7.47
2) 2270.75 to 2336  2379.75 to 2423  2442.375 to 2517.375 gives -4.2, 7.73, 8.33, 7.5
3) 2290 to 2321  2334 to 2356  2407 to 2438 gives 1.4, 7.78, 7.59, 8.7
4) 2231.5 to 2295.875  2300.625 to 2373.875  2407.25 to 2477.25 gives 3.8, 7.77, 7.56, 8.3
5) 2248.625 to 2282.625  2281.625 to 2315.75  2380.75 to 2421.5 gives 1.5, 7.89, 7.65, 8.34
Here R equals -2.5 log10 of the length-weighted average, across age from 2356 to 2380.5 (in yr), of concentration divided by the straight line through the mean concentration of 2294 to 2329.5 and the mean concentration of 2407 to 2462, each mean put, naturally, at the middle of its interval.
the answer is 0.18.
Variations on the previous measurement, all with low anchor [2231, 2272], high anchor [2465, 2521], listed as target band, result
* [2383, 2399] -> -0.112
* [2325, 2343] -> 0.018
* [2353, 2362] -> 0.061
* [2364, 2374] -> 0.124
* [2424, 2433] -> -0.213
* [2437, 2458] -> -0.160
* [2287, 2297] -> 0.061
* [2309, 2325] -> -0.072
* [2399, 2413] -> -0.107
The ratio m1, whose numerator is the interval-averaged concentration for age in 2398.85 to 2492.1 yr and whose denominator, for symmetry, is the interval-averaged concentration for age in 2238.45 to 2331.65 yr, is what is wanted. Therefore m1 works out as 1.04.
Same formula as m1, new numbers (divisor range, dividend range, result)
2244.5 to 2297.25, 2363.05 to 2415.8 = 1.01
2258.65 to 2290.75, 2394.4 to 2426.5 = 1.09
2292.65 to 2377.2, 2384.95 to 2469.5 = 1.12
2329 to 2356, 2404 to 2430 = 1.12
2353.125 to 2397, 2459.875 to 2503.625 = 0.97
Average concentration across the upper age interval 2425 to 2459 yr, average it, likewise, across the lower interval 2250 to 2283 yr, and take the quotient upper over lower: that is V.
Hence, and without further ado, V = 1.09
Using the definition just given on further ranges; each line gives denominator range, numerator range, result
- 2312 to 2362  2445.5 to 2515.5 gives 0.97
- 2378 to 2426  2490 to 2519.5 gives 0.84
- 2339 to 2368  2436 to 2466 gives 1.14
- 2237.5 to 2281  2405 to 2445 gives 1.10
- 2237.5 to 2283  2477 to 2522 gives 0.91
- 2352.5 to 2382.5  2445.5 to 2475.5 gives 1.11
